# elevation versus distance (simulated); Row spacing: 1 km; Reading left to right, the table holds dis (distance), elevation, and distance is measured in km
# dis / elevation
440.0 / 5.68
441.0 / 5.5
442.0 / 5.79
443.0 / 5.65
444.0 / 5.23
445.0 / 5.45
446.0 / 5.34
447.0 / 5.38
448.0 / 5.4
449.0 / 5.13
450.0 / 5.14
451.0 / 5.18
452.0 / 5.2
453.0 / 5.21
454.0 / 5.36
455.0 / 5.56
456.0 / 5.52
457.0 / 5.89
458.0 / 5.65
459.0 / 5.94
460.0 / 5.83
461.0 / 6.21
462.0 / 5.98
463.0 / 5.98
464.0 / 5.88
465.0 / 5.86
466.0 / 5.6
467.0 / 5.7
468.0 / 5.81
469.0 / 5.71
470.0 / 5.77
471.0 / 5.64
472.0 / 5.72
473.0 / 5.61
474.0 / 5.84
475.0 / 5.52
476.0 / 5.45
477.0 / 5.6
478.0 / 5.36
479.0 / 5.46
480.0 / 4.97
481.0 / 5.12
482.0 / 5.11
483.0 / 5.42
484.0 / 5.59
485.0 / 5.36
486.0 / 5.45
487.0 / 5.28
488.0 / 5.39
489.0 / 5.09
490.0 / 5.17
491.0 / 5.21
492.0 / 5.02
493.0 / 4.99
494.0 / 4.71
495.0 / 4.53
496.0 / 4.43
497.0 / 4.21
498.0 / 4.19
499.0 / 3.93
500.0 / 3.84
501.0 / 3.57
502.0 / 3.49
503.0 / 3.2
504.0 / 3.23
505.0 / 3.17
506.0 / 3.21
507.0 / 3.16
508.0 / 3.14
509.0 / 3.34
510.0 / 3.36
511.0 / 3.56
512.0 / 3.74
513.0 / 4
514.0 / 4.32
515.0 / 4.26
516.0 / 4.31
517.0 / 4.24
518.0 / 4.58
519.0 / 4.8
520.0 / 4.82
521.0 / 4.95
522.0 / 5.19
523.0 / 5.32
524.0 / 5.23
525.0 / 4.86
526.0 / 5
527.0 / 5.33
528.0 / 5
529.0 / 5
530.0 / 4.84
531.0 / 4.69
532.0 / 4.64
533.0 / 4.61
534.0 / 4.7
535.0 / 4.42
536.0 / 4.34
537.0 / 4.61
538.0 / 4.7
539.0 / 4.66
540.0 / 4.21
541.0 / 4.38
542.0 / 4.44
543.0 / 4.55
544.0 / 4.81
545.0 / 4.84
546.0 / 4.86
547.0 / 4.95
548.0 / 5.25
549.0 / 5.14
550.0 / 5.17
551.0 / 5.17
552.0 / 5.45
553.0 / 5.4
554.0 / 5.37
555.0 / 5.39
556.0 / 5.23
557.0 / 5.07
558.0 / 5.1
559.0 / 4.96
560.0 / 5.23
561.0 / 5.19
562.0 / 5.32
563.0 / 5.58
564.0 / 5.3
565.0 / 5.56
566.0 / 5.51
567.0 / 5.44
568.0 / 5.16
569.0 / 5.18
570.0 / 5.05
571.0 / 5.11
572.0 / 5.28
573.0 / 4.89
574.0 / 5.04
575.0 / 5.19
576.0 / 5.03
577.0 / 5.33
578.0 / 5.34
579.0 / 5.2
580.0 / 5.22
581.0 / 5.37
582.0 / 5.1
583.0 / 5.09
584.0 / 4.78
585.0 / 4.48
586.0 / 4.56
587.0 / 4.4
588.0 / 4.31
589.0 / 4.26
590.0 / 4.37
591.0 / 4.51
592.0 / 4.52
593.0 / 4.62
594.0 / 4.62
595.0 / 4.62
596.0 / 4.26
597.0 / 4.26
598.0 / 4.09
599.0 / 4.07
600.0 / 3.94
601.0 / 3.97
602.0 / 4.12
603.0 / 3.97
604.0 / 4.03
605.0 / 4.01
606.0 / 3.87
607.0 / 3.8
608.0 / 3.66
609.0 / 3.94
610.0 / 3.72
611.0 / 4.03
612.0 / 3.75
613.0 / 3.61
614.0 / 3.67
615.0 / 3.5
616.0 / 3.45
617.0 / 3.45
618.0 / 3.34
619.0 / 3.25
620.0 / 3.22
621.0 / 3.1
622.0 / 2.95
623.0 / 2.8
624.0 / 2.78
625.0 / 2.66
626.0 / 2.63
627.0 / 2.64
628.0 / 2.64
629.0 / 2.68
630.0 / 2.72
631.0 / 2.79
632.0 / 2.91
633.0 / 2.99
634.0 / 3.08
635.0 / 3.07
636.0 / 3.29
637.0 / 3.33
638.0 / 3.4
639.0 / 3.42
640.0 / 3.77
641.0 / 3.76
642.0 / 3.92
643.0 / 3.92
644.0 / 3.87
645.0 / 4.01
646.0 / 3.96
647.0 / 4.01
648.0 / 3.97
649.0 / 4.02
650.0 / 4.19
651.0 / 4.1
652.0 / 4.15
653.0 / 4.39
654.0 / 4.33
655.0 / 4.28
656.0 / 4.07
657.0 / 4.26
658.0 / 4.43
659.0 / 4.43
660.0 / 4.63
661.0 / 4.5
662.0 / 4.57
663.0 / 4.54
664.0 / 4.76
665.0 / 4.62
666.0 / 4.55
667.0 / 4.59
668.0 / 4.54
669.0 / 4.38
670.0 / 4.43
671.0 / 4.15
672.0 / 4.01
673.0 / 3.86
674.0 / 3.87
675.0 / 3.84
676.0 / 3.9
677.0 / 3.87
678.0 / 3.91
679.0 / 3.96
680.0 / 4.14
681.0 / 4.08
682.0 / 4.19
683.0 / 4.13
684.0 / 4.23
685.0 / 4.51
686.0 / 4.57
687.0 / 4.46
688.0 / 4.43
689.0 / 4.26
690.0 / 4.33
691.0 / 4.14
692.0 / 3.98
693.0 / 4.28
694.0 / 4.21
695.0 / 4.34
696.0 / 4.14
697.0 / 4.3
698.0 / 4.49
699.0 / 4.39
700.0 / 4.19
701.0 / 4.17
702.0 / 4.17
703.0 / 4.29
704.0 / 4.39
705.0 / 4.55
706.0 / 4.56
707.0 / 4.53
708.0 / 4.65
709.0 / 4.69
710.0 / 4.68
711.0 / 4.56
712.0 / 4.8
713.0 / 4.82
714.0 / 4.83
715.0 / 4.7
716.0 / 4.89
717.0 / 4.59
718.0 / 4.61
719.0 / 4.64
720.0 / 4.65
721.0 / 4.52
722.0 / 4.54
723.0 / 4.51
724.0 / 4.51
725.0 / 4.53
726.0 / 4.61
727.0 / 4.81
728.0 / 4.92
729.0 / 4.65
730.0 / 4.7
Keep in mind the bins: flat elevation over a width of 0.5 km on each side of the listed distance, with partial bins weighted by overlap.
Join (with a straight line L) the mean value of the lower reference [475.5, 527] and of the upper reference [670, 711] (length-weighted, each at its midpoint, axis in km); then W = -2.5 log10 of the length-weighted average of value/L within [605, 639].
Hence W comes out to 0.32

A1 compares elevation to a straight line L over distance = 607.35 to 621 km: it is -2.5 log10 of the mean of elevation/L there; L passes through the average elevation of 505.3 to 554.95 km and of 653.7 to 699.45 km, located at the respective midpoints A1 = 0.23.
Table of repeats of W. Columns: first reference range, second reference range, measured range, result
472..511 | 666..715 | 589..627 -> 0.18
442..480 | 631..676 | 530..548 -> 0.07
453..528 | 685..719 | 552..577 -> -0.11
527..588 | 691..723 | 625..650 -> 0.37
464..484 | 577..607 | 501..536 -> 0.20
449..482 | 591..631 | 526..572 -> -0.13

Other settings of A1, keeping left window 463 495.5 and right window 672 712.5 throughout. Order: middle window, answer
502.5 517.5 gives 0.40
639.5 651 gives 0.15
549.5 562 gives -0.05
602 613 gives 0.22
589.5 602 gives 0.11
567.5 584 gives -0.05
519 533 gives 0.04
